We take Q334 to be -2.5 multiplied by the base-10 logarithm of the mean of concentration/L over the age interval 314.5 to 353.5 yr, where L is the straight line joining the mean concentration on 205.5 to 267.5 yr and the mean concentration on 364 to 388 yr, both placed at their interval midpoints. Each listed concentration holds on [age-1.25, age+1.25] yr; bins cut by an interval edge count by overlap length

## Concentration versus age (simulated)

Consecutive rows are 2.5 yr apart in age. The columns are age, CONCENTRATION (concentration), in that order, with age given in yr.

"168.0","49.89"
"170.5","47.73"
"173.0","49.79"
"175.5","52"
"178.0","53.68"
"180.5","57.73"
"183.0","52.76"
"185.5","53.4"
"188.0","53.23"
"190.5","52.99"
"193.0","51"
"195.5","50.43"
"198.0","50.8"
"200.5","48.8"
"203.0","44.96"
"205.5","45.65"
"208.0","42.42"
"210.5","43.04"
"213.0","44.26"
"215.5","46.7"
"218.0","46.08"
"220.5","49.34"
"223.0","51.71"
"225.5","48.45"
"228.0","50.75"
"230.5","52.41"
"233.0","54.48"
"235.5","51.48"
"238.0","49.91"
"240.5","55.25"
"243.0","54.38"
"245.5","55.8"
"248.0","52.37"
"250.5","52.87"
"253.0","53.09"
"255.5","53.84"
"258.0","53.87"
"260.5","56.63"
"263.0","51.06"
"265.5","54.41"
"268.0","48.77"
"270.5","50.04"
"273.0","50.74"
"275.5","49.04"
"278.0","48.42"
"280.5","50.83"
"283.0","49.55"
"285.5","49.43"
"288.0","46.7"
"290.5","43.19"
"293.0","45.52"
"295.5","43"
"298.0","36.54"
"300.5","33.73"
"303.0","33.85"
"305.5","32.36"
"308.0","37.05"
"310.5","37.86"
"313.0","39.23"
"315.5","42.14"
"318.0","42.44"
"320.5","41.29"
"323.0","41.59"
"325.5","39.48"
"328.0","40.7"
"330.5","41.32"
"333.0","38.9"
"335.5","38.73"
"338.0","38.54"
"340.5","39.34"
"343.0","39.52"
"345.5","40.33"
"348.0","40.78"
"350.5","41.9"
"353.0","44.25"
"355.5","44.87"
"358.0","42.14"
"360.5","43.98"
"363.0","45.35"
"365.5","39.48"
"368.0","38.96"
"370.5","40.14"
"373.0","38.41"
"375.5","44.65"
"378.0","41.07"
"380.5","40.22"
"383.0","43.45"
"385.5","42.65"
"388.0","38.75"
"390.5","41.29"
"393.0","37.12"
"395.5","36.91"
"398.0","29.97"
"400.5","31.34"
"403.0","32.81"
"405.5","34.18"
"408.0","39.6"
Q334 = 0.08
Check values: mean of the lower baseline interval 50.9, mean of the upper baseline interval 40.9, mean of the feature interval 40.6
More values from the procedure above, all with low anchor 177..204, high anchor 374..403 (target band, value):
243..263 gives -0.13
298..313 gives 0.24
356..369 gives -0.05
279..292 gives -0.06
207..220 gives 0.13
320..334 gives 0.06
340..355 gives 0.00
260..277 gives -0.10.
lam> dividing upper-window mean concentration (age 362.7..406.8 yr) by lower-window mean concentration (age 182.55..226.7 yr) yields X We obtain 0.79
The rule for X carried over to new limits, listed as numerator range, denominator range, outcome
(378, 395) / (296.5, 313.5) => 1.13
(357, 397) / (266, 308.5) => 0.92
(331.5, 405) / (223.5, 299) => 0.79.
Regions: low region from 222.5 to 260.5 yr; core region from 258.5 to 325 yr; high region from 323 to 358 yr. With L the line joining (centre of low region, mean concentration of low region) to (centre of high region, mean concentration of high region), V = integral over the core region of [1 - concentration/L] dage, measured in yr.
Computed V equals 3.4 yr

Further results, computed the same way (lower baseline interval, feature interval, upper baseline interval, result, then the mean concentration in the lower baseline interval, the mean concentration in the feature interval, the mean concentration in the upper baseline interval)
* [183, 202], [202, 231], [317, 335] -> 1.5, 51.5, 47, 40.7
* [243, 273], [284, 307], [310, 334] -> 2.7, 52.9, 40.5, 40.6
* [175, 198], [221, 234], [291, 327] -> -0.8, 52.9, 51.4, 39.1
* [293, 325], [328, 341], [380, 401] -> -0.3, 38.7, 39.5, 38.1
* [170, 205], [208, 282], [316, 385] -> -5.0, 51.3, 50.9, 41.2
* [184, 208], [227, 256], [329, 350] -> -4.0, 49.8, 53.1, 39.8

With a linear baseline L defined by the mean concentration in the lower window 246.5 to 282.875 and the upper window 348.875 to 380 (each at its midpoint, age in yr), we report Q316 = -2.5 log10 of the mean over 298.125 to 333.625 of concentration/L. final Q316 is 0.21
